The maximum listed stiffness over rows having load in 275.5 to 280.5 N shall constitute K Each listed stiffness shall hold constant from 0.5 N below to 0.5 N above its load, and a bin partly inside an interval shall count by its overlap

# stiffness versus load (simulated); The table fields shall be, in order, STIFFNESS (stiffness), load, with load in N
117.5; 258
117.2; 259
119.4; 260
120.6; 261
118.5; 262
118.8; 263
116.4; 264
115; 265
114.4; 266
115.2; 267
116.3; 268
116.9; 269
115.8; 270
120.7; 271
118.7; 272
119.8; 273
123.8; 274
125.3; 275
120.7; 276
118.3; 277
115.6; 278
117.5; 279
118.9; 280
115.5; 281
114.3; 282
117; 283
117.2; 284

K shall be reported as 120.7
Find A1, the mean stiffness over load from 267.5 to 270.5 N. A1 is 116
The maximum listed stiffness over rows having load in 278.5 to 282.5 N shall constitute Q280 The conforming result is 118.9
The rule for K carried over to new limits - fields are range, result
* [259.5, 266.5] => 120.6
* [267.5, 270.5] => 116.9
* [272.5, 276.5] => 125.3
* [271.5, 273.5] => 119.8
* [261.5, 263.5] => 118.8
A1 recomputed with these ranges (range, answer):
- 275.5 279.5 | 118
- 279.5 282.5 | 116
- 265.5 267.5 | 115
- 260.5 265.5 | 118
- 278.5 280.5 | 118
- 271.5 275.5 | 122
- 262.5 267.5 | 116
